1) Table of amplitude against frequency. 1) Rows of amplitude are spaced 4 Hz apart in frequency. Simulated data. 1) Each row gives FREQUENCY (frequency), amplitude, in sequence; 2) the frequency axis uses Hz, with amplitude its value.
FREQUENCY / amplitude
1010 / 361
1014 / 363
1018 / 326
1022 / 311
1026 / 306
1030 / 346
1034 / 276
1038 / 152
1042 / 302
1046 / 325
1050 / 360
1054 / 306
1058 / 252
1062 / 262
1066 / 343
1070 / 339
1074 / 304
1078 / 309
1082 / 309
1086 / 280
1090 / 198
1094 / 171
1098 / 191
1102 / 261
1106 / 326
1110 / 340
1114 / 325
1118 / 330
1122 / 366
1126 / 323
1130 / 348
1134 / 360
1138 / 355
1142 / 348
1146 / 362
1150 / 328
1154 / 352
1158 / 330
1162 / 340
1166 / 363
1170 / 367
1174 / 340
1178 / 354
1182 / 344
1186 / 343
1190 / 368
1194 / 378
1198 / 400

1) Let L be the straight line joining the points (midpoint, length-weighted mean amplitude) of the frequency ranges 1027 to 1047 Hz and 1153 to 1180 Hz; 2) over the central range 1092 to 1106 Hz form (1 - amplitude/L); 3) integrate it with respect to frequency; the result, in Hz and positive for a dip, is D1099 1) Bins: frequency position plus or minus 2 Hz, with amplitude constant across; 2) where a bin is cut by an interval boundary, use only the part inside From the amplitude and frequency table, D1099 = 4.0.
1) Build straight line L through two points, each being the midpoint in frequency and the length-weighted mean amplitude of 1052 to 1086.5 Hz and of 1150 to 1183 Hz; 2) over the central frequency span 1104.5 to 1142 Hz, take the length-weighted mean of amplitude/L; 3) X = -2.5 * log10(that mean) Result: -0.05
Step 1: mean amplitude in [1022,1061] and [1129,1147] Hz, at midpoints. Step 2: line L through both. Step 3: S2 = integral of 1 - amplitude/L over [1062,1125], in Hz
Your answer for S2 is 6.4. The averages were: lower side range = 292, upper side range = 355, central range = 292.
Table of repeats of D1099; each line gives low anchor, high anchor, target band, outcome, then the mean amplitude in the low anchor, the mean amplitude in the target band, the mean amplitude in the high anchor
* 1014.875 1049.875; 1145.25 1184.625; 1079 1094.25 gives 3.2 Hz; 299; 252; 347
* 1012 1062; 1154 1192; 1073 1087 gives 0.6 Hz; 300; 302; 350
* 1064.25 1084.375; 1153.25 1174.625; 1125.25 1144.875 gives -0.5 Hz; 320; 349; 349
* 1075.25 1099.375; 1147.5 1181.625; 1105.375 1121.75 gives -3.2 Hz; 246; 334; 347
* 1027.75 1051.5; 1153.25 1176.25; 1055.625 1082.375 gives 0.3 Hz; 292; 302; 349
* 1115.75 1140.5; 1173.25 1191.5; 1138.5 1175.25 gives 0.0 Hz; 347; 348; 350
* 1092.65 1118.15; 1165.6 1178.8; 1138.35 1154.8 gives -1.2 Hz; 277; 348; 355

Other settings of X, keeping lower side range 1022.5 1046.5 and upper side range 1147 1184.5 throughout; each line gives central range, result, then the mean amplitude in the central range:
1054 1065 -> 0.084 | 274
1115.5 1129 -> -0.045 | 340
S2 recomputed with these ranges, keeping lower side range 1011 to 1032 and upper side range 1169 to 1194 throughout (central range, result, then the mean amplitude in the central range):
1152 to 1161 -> 0.3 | 341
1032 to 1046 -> 3.3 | 255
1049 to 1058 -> 0.6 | 312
